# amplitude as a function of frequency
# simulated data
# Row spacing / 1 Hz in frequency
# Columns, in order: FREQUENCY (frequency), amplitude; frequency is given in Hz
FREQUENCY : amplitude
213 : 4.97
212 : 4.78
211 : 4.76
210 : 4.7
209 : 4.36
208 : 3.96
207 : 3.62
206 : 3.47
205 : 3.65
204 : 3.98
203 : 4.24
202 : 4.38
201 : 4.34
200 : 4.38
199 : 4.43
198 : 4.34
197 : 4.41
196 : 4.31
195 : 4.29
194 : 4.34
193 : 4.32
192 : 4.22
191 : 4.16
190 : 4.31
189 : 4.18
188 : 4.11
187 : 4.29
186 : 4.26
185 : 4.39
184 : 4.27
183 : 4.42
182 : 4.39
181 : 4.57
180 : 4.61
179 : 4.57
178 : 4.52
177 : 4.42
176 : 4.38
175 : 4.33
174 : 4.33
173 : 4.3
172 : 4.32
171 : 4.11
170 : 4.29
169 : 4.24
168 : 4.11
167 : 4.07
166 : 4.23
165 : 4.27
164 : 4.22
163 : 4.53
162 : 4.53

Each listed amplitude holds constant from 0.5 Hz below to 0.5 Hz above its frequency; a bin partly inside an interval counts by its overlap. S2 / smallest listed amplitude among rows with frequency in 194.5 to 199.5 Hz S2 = 4.29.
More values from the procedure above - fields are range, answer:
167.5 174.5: 4.11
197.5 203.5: 4.24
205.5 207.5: 3.47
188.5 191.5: 4.16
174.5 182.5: 4.33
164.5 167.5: 4.07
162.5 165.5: 4.22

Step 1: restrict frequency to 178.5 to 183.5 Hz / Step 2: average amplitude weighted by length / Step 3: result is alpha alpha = 4.51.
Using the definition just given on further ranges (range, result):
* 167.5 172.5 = 4.21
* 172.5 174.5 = 4.31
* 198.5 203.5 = 4.35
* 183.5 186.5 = 4.31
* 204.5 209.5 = 3.81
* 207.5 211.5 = 4.45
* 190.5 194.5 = 4.26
